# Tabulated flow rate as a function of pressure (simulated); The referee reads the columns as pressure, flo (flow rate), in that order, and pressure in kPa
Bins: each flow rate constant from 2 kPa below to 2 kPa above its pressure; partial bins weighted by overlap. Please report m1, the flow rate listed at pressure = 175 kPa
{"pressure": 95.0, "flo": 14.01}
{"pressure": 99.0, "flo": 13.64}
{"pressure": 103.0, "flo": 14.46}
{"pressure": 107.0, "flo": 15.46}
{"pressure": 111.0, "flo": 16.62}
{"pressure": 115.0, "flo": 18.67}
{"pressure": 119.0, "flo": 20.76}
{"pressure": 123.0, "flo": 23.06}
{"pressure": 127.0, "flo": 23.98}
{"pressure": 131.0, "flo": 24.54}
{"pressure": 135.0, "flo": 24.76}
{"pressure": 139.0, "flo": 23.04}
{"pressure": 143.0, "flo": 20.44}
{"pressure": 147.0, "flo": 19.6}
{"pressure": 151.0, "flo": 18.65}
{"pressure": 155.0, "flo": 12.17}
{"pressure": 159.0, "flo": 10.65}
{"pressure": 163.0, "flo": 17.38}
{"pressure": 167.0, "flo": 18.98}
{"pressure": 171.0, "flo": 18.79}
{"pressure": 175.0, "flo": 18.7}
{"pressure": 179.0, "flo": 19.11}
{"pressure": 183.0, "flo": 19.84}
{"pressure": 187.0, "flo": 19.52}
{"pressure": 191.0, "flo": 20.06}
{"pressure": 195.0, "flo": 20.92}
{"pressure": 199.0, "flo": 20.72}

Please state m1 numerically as 18.7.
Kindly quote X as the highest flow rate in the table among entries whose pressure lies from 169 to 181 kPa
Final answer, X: 19.11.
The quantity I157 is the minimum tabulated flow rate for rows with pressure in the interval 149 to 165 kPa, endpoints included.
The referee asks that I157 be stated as 10.65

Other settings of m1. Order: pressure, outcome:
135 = 24.76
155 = 12.17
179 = 19.11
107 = 15.46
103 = 14.46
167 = 18.98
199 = 20.72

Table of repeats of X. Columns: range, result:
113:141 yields 24.76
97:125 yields 23.06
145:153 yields 19.6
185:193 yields 20.06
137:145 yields 23.04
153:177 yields 18.98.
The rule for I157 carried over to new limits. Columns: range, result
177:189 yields 19.11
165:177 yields 18.7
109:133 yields 16.62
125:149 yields 19.6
